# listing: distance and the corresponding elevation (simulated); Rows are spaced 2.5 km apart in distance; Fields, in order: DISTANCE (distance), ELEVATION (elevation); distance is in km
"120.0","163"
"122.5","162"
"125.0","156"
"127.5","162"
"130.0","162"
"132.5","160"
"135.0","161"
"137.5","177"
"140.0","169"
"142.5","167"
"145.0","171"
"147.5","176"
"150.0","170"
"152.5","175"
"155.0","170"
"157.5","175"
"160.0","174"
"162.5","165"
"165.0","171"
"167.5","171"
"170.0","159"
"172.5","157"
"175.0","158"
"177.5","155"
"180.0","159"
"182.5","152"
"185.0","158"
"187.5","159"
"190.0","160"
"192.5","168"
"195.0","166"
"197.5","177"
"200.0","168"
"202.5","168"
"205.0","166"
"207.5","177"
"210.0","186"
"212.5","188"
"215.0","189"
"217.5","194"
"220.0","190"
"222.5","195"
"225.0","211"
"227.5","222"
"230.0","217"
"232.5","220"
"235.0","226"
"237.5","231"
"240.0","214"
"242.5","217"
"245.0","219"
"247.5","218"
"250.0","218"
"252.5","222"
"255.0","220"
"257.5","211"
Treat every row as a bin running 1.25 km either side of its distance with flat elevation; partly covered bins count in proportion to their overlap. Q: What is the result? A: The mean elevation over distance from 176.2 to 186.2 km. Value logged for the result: 156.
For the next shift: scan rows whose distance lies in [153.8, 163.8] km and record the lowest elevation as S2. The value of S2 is 165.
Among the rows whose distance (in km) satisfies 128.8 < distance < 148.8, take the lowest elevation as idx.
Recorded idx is 160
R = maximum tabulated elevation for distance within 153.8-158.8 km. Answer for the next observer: 175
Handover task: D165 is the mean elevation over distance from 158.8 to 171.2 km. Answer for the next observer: 168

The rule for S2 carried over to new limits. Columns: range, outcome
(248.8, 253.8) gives 218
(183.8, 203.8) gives 158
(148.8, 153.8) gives 170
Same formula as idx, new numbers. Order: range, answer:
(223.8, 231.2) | 211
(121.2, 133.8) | 156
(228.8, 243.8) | 214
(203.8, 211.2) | 166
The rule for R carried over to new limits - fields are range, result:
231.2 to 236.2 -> 226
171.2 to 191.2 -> 160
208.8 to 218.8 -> 194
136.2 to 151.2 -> 177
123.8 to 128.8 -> 162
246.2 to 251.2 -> 218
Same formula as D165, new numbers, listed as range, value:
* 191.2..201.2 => 170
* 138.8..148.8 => 171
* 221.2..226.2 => 203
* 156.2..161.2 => 174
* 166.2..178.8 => 160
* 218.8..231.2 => 207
